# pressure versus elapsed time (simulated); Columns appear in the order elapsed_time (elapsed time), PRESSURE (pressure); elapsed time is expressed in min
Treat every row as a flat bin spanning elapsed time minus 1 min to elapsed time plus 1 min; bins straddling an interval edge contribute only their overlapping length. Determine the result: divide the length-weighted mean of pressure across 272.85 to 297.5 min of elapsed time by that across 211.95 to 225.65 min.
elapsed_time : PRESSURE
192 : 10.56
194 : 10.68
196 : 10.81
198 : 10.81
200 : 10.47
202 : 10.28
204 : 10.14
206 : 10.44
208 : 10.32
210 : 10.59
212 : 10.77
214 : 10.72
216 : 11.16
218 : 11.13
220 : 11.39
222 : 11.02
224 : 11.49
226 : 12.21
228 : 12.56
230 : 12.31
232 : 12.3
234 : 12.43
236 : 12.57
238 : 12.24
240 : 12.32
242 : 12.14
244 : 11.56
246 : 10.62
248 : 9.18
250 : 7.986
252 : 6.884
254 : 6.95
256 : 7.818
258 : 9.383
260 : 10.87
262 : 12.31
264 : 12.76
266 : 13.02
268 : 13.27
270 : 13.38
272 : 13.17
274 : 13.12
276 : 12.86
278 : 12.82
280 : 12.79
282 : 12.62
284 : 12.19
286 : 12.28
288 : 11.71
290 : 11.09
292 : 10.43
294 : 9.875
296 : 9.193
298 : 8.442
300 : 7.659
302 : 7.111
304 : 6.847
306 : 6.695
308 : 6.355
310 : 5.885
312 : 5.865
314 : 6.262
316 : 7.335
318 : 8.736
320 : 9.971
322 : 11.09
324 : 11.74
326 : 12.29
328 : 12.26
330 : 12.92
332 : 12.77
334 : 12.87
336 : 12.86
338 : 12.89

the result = 1.0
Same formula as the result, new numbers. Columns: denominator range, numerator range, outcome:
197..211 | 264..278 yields 1.25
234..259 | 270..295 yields 1.20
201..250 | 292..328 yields 0.75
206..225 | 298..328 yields 0.76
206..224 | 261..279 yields 1.19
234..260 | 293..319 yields 0.73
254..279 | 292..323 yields 0.67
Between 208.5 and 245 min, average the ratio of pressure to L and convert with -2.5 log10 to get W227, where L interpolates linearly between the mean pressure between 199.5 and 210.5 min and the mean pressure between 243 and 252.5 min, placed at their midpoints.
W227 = -0.19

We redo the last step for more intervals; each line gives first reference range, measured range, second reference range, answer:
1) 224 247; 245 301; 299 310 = -0.200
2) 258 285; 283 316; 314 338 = 0.358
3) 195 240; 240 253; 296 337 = 0.084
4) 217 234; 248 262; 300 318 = 0.155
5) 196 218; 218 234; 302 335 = -0.147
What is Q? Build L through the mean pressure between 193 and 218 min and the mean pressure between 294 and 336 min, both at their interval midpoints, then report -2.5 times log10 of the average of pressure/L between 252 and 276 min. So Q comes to -0.151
